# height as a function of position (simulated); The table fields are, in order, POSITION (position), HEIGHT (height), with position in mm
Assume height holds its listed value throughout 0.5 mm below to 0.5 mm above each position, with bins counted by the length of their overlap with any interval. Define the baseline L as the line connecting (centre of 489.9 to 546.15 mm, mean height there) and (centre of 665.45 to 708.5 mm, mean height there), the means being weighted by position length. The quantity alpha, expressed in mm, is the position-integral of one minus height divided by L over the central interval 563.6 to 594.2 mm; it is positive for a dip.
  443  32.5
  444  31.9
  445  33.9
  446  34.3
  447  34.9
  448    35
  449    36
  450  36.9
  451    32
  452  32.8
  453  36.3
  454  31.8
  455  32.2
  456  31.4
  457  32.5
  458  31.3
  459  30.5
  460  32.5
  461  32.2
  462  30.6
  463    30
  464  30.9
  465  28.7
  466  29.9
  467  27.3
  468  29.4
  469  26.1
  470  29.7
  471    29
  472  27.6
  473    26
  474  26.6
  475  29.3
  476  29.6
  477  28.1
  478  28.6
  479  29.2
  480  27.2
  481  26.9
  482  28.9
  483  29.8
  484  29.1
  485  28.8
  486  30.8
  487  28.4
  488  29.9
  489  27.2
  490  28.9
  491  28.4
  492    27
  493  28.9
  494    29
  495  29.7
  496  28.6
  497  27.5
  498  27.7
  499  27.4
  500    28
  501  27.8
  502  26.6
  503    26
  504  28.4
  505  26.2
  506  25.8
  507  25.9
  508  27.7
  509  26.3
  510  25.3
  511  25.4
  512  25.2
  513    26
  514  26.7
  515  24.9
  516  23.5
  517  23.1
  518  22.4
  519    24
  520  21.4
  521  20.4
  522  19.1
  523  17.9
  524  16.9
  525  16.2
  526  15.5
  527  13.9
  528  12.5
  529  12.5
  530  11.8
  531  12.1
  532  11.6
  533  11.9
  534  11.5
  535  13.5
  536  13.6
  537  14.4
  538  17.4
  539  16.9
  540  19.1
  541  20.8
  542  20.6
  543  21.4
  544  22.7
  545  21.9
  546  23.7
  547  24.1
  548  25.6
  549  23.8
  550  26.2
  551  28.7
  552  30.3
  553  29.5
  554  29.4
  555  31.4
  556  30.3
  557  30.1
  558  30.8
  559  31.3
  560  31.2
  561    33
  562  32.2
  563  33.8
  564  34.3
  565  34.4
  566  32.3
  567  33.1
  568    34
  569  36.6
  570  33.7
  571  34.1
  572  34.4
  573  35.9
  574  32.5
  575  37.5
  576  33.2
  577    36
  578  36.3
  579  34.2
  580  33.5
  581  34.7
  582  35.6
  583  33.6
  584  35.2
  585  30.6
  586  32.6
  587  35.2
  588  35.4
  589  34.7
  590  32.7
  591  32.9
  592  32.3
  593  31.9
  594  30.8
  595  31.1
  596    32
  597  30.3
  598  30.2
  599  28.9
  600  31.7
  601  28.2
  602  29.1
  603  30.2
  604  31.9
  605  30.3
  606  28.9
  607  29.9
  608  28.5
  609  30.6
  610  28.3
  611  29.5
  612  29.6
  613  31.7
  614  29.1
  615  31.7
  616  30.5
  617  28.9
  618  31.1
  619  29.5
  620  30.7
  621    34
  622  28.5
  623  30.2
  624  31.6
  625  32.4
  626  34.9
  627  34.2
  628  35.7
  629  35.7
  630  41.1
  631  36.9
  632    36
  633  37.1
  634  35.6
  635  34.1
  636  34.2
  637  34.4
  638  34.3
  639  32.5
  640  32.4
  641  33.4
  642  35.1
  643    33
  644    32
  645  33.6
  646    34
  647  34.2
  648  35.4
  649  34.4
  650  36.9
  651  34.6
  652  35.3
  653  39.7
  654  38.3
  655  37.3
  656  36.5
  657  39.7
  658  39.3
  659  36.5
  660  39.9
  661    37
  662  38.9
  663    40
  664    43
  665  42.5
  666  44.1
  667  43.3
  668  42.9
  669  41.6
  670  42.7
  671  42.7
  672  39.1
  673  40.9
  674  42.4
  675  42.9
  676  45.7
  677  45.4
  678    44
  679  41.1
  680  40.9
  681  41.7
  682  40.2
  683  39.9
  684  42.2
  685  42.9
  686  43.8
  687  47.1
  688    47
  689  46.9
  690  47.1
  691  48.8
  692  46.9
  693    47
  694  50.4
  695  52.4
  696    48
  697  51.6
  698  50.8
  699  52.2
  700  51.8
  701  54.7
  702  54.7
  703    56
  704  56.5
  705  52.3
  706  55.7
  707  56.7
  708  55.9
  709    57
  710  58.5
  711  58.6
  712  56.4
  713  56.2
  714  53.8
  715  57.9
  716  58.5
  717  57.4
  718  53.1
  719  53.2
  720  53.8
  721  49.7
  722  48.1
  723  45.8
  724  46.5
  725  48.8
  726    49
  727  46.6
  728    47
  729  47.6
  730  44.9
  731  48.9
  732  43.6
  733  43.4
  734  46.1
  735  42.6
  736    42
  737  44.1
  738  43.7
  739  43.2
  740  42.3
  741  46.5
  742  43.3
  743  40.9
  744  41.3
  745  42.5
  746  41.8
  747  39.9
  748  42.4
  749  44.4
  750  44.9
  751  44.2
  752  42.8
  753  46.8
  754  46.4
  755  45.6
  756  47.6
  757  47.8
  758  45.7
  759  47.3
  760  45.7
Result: -3.17 mm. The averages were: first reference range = 21.9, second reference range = 47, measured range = 34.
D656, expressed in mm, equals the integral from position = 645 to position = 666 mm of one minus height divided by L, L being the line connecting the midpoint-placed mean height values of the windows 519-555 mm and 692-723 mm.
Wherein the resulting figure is 2.69 mm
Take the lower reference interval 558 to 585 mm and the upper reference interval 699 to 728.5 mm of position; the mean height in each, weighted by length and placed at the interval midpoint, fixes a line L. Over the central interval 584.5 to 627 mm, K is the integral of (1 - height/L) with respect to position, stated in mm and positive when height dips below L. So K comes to 8.26 mm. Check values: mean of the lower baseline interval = 34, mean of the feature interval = 31.1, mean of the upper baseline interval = 53.4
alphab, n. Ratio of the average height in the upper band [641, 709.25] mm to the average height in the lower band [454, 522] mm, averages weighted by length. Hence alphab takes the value 1.56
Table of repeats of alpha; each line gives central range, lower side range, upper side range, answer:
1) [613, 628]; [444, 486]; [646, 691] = 2.8 mm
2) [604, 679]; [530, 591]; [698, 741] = 7.8 mm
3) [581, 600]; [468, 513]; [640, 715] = 2.1 mm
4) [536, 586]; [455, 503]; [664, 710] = 9.3 mm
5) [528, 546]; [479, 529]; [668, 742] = 8.0 mm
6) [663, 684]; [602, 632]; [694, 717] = 1.8 mm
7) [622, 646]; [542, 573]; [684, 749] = 3.0 mm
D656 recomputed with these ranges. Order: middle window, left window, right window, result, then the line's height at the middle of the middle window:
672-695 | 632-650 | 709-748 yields -1.89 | 41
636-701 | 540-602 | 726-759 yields -3.95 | 38.7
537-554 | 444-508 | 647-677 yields 5.21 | 33.4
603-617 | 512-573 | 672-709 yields 1.95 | 34.9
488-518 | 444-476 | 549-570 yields 4.30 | 31.3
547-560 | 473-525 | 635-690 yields 0.79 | 30.7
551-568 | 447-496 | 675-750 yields 2.30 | 36.6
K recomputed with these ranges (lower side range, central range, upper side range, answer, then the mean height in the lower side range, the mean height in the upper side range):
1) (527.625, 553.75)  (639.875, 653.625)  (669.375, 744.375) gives 1.1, 19.3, 48.1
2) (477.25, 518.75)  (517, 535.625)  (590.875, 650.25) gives 8.1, 27.3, 32.3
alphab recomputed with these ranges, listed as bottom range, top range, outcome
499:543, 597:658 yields 1.61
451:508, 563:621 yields 1.11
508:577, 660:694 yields 1.75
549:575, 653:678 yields 1.28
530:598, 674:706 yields 1.66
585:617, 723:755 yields 1.44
